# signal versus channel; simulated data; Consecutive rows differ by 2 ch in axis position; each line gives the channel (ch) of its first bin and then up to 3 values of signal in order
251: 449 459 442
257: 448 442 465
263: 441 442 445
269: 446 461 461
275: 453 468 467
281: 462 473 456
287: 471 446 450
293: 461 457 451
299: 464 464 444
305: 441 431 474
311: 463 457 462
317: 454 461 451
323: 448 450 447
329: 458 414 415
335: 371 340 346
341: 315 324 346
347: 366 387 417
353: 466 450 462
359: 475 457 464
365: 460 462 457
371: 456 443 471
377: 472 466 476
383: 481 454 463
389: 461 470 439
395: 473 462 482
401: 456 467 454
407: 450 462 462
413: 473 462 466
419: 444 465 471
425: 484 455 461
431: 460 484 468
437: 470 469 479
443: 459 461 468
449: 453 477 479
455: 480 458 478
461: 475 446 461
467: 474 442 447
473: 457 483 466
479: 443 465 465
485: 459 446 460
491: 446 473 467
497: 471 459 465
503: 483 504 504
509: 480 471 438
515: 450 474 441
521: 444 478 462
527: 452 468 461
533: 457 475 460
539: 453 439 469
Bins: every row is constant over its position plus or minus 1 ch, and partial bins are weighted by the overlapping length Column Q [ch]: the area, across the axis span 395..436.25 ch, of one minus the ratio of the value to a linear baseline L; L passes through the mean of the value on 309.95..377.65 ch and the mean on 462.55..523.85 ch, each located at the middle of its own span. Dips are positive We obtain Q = -1.8 ch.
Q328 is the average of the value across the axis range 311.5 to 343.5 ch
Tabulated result 415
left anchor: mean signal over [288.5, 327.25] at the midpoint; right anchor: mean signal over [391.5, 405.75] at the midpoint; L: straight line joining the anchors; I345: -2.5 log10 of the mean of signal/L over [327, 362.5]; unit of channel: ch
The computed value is 0.14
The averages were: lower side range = 454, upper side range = 462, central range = 403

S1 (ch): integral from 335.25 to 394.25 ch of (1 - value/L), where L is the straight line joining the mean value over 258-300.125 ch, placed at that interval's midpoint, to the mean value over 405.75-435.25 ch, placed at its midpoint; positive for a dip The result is 3.7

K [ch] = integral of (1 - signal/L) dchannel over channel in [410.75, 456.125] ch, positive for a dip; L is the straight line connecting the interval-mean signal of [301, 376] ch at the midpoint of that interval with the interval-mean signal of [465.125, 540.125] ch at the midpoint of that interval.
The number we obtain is -1.83 ch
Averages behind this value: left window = 430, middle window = 467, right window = 463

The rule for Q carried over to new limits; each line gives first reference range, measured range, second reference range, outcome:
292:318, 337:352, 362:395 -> 3.37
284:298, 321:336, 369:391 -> 0.95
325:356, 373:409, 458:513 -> -3.94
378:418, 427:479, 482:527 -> -0.11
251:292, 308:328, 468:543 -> -0.02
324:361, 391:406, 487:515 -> -1.24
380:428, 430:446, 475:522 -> -0.16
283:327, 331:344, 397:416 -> 2.87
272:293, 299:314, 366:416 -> 0.23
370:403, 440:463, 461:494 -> -0.42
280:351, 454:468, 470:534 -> -0.35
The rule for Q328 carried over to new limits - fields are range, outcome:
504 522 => 467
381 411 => 463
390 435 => 464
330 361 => 395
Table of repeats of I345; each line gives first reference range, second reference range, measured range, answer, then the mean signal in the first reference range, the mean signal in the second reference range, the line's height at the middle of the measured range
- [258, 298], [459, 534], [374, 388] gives -0.02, 456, 463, 459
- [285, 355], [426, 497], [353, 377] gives -0.05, 428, 464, 439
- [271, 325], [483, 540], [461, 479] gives 0.01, 457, 464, 463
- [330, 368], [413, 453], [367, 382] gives -0.09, 407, 467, 425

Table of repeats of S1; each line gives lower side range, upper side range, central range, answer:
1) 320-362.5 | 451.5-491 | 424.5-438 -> -0.7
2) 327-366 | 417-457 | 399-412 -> -0.4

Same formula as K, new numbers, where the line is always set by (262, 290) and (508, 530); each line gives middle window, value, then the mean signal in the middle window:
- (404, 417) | -0.1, 461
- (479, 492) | 0.1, 456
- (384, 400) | -0.2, 463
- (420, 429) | -0.2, 468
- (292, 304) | 0.0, 457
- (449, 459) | -0.3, 472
